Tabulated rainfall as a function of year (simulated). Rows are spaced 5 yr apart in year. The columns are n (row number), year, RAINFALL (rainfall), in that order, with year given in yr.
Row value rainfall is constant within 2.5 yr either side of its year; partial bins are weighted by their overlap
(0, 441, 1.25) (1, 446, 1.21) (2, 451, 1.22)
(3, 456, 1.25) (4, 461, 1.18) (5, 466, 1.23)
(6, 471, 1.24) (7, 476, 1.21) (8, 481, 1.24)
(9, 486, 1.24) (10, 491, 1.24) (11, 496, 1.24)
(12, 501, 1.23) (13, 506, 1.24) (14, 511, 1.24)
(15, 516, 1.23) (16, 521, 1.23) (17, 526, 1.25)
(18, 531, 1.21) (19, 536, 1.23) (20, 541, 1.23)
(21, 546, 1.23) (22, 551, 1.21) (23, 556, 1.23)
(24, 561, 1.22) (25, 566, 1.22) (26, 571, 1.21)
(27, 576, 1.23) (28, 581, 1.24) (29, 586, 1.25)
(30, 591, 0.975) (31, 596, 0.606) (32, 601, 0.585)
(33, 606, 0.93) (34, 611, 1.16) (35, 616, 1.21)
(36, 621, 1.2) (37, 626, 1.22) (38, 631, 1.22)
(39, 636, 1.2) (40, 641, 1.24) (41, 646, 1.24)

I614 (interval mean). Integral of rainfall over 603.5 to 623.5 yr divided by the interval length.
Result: 1.12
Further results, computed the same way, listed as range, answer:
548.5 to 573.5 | 1.22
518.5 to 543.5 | 1.23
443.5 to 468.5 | 1.22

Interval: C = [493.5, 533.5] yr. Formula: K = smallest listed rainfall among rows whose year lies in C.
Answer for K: 1.21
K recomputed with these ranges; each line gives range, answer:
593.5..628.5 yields 0.585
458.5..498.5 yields 1.18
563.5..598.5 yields 0.606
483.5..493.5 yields 1.24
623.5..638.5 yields 1.2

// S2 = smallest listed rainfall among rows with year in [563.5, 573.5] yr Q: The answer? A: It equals 1.21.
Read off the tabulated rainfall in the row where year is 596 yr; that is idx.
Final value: 0.606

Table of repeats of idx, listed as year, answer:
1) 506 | 1.24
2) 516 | 1.23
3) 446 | 1.21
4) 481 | 1.24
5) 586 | 1.25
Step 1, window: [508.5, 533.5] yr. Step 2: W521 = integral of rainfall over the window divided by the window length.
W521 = 1.23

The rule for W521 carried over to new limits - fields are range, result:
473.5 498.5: 1.23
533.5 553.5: 1.23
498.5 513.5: 1.24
